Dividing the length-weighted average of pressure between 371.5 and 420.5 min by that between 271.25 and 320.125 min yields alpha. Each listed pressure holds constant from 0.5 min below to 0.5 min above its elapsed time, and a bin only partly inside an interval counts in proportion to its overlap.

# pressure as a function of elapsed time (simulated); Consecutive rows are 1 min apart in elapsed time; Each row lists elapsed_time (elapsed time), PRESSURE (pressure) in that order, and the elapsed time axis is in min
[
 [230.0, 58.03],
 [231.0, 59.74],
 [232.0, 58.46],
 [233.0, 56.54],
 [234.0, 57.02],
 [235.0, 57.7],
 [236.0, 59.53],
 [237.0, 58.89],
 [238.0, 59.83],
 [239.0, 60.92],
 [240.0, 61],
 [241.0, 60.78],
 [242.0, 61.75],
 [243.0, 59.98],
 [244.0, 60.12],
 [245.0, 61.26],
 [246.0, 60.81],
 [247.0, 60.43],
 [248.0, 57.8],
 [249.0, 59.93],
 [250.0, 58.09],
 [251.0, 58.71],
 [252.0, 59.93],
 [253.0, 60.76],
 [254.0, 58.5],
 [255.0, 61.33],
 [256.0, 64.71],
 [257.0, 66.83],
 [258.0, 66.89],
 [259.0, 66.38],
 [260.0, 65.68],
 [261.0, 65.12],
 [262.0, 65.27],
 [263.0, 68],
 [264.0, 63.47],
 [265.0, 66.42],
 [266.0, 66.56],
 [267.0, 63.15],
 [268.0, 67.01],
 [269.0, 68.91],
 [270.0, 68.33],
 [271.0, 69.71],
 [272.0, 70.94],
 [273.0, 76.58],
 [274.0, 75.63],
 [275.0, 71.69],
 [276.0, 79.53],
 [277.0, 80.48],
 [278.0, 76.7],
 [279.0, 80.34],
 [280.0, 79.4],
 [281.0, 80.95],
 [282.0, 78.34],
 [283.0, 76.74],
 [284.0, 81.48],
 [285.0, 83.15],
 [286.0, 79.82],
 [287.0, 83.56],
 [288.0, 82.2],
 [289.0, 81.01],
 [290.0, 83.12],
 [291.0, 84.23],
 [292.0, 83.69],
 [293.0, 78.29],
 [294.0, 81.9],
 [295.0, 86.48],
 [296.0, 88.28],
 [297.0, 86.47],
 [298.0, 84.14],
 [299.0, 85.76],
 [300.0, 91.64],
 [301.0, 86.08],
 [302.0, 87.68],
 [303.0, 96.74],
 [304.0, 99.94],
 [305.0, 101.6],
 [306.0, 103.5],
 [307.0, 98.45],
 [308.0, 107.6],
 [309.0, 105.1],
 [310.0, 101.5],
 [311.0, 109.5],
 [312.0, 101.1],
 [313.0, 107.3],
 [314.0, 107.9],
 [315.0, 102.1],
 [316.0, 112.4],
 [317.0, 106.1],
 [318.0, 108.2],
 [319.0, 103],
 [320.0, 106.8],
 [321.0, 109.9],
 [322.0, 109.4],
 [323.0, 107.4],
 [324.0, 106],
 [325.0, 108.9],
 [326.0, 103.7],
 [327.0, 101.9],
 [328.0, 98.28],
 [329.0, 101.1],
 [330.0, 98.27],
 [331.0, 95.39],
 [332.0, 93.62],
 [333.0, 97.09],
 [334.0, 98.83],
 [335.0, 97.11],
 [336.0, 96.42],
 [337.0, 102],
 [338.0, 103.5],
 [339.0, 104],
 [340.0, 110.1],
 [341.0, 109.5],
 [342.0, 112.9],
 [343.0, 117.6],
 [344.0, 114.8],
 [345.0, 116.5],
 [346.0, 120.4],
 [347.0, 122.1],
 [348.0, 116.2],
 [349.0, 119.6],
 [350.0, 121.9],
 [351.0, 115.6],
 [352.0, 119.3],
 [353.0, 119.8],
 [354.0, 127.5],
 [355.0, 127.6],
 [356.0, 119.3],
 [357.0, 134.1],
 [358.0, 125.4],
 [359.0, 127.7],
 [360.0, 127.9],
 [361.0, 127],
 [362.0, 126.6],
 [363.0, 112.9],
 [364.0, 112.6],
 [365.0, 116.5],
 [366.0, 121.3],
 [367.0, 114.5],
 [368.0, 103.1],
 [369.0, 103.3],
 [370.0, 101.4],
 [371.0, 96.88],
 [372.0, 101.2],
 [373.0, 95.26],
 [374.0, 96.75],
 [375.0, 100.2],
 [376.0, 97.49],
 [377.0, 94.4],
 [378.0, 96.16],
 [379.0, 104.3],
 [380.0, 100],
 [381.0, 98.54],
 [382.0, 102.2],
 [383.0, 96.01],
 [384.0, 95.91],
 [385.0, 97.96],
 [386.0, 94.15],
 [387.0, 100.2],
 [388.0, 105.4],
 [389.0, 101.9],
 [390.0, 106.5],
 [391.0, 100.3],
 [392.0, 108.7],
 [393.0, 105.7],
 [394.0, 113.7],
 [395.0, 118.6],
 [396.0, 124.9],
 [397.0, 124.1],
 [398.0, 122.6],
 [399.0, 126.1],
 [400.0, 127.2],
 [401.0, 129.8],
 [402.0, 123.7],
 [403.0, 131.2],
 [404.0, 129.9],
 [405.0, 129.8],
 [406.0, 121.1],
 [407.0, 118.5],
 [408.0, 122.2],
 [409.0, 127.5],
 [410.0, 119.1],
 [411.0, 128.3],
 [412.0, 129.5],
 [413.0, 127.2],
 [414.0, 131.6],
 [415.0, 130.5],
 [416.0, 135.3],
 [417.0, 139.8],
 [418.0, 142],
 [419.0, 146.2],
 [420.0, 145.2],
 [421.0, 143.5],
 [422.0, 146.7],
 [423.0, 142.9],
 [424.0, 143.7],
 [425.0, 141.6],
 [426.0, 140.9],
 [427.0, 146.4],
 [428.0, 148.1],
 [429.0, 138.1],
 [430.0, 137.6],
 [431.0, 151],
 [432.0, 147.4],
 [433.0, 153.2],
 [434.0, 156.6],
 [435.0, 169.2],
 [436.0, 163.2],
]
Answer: 1.29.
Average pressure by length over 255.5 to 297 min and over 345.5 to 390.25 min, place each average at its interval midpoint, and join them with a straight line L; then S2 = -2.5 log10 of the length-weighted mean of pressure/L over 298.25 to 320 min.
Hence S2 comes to -0.153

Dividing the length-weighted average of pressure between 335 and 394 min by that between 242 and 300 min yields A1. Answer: 1.5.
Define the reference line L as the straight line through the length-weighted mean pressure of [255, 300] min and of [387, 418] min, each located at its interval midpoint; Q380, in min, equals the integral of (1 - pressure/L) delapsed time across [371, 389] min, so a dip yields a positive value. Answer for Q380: 2.4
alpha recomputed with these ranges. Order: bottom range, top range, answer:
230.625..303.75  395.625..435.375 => 1.91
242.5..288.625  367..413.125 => 1.60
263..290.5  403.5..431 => 1.80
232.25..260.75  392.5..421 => 2.10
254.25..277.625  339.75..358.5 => 1.74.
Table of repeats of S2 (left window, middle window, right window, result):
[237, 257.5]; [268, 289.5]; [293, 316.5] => 0.045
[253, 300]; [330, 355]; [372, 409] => -0.160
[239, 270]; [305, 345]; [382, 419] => -0.165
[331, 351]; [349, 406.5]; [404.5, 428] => 0.080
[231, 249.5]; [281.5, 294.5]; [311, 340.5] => 0.036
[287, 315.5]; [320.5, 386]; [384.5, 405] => -0.036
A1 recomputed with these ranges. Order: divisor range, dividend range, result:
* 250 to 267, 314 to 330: 1.65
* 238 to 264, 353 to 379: 1.81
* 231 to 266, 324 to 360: 1.81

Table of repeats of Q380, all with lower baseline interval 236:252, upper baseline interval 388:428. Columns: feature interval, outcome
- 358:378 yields 0.3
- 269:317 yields -4.2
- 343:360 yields -2.8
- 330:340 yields -0.1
